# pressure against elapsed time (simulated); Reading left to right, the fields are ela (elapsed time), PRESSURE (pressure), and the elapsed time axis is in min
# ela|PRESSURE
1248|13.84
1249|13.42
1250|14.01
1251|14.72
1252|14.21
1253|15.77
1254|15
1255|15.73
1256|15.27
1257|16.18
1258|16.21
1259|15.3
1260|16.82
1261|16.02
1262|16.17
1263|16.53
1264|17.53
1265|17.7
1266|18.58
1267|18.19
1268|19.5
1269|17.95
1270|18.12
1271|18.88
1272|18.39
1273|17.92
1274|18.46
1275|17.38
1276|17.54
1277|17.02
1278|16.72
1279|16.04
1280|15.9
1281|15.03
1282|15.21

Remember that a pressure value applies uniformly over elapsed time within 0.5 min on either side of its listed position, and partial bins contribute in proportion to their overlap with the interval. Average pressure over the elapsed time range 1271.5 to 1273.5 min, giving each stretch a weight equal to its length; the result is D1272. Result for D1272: 18.2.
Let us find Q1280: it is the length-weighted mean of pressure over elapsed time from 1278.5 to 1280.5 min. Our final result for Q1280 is 16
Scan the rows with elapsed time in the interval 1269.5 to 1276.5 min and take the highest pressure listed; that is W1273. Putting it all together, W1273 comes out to 18.88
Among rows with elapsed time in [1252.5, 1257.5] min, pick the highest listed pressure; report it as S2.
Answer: 16.18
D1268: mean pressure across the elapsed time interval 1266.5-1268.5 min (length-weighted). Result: 18.8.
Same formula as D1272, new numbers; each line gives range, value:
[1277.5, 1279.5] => 16.4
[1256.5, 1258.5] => 16.2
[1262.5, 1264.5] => 17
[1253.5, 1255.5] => 15.4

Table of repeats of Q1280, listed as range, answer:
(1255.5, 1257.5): 15.7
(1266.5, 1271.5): 18.5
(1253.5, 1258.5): 15.7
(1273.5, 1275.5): 17.9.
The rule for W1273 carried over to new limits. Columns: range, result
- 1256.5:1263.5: 16.82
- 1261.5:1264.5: 17.53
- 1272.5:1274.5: 18.46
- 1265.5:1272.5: 19.5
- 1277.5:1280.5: 16.72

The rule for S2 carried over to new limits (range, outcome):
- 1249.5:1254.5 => 15.77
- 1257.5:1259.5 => 16.21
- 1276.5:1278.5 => 17.02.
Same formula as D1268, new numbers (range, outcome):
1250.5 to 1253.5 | 14.9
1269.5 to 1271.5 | 18.5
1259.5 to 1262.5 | 16.3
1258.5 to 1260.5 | 16.1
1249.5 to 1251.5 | 14.4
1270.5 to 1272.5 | 18.6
